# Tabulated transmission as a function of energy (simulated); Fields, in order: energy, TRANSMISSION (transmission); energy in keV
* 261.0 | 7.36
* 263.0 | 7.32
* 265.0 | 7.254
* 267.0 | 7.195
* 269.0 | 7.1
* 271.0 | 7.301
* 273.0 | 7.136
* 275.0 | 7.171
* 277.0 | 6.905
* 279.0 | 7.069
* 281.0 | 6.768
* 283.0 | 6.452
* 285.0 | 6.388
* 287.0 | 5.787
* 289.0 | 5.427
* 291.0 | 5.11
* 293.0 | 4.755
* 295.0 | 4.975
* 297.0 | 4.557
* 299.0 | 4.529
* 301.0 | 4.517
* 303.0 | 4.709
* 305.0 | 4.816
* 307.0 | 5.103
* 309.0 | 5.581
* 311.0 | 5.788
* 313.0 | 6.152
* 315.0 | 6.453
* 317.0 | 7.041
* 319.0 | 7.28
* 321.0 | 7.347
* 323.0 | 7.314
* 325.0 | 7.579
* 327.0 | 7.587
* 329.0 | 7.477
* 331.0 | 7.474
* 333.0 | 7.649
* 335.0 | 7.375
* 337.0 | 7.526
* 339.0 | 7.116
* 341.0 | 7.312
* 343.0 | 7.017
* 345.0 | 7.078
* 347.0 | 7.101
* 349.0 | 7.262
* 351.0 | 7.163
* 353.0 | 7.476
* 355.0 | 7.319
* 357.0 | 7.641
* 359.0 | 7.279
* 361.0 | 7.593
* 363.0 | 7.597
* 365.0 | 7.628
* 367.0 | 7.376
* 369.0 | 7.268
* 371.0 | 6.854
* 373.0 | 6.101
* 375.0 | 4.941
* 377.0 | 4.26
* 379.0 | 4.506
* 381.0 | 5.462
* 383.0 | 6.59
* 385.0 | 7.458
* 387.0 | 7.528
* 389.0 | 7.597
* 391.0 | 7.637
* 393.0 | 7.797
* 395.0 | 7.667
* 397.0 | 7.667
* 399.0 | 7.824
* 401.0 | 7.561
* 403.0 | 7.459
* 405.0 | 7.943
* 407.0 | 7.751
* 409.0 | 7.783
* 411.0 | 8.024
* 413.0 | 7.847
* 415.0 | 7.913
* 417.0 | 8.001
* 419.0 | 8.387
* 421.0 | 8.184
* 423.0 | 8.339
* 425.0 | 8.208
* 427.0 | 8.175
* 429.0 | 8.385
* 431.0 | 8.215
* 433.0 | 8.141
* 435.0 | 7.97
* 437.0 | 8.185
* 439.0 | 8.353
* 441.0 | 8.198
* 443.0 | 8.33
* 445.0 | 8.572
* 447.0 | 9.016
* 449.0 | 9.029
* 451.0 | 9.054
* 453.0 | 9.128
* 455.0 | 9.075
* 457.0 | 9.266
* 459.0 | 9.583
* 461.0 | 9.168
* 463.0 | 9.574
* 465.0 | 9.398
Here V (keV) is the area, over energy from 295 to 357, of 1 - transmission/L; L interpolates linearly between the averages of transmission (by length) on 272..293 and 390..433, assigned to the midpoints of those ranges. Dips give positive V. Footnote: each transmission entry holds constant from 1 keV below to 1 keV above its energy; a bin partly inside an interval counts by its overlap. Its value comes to 2.6 keV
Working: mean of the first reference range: 6.34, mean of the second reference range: 7.95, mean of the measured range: 6.61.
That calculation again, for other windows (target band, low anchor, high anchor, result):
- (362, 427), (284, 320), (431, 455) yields 1.9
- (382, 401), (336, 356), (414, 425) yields 0.7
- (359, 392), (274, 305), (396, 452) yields 2.6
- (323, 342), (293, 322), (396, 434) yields -4.0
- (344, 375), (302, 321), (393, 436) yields -1.3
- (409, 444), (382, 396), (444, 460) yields 1.1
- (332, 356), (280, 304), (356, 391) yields -4.1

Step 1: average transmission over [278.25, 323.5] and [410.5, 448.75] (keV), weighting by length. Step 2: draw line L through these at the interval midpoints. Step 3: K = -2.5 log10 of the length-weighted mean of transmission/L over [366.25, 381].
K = 0.22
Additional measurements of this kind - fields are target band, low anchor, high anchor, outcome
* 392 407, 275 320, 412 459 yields 0.01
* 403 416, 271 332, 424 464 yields 0.03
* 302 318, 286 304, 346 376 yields -0.05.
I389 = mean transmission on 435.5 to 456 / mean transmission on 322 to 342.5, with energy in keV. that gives 1.17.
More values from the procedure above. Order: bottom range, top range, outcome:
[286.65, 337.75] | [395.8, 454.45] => 1.33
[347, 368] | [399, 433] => 1.08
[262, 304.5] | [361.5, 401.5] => 1.13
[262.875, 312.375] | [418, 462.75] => 1.44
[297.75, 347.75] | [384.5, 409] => 1.16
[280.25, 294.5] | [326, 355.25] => 1.27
